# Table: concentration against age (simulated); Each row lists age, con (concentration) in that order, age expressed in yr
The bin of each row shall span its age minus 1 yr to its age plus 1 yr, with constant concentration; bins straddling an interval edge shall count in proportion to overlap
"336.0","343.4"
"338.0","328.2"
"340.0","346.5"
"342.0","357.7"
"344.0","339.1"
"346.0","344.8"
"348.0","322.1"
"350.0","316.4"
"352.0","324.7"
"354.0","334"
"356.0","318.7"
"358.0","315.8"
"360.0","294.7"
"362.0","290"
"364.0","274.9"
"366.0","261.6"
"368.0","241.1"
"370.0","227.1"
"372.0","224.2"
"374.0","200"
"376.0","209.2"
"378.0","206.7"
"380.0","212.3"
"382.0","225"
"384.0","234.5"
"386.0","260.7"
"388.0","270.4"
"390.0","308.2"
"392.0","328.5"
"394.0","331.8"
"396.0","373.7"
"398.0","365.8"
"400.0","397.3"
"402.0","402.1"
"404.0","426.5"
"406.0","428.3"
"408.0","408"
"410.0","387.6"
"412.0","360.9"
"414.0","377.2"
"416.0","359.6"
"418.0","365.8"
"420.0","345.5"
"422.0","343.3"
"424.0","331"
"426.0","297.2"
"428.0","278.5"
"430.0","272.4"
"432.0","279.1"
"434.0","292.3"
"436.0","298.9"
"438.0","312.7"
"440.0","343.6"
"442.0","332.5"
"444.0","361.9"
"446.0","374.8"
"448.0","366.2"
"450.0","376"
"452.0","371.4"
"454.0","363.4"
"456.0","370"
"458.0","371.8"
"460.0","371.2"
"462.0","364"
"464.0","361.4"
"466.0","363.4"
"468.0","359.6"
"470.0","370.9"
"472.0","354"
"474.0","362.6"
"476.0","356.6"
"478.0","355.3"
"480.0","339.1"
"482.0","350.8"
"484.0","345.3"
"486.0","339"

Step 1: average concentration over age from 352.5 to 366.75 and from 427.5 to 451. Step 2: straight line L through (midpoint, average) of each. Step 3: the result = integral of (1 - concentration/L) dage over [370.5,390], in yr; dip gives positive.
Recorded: 4.8 yr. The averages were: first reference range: 300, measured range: 231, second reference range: 325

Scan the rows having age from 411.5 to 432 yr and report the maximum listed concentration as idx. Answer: 377.2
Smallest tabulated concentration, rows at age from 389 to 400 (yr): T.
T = 308.2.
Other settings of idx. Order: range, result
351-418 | 428.3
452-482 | 371.8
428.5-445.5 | 361.9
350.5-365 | 334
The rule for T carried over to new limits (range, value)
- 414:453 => 272.4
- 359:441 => 200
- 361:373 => 224.2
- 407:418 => 359.6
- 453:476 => 354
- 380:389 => 212.3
